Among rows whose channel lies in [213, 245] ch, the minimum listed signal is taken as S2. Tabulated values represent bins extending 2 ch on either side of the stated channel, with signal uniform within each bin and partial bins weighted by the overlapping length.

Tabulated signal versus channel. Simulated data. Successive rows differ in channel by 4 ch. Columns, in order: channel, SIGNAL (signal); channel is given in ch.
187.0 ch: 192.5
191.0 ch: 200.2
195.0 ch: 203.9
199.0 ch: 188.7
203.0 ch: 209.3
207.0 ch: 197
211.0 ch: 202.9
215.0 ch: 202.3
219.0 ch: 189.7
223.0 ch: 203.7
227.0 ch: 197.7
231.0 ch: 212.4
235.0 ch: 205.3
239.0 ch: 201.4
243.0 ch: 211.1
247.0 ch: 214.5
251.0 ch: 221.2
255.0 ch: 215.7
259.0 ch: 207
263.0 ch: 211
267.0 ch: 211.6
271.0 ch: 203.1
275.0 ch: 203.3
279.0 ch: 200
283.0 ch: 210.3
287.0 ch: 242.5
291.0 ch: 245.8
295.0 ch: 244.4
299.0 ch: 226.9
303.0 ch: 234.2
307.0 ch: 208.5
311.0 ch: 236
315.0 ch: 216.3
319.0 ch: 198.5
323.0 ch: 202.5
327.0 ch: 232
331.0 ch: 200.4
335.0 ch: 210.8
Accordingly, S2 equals 189.7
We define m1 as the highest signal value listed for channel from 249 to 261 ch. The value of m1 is 221.2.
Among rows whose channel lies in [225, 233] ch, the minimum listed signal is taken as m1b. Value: 197.7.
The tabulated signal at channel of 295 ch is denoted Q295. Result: 244.4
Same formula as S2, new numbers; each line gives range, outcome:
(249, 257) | 215.7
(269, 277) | 203.1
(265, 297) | 200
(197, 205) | 188.7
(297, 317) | 208.5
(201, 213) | 197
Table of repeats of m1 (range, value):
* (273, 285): 210.3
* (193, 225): 209.3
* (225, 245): 212.4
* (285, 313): 245.8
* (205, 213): 202.9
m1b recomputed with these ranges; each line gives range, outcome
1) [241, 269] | 207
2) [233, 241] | 201.4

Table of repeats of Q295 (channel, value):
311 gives 236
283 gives 210.3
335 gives 210.8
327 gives 232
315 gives 216.3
